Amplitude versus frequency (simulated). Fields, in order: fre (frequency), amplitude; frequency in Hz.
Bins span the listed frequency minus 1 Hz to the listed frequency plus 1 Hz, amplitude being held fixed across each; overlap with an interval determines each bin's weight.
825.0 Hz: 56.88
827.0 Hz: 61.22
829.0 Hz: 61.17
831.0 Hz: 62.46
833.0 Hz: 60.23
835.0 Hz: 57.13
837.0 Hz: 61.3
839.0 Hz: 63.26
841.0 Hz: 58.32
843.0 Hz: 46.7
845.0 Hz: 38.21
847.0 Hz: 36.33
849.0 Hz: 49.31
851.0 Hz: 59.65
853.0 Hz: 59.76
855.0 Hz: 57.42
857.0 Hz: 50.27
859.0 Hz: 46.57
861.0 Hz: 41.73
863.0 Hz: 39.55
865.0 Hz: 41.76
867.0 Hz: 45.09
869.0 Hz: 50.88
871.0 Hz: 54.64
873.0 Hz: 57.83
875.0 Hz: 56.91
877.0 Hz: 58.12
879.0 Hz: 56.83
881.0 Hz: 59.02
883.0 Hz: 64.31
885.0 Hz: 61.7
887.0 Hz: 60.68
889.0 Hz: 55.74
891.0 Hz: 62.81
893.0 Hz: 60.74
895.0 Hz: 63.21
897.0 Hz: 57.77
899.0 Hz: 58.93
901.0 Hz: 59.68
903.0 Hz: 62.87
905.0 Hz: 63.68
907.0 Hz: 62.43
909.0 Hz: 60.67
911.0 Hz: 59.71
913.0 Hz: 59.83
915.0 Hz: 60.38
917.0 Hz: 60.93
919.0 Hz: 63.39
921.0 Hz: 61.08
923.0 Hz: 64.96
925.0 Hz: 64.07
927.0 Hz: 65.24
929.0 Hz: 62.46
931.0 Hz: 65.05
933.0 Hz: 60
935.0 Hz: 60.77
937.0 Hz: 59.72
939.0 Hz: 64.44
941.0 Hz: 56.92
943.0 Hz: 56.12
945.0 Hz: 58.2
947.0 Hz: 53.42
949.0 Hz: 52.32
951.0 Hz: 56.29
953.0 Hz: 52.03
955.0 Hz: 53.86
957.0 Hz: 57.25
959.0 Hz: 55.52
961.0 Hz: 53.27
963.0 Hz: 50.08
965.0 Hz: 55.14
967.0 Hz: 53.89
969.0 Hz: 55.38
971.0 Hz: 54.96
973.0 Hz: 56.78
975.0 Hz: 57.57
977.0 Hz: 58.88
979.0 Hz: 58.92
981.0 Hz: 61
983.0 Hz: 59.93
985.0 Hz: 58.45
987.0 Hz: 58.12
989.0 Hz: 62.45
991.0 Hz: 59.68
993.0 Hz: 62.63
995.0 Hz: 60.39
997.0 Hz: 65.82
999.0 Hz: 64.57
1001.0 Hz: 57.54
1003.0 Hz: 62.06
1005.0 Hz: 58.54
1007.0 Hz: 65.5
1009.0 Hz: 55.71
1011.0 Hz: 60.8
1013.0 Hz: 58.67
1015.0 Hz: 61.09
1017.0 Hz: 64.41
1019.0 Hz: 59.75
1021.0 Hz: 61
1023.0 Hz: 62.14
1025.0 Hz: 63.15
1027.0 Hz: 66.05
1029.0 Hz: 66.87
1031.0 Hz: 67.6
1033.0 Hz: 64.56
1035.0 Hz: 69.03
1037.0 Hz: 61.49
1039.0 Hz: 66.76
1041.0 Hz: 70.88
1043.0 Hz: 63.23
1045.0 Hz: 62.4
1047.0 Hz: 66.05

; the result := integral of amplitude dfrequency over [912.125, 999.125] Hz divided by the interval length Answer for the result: 58.9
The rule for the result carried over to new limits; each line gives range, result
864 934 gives 59.5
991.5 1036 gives 62.6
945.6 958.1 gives 54.3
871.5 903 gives 59.6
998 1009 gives 61.1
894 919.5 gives 61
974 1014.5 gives 60.4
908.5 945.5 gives 61.3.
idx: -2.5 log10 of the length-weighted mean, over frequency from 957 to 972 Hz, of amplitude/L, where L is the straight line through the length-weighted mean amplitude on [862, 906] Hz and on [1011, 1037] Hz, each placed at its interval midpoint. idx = 0.12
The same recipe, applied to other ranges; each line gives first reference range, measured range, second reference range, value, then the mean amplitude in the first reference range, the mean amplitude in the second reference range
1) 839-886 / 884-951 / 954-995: -0.11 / 52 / 57.3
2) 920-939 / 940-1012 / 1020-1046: 0.11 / 62.7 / 65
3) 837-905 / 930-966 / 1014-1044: 0.05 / 54.7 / 64.5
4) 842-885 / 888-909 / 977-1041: -0.13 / 51.2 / 62.2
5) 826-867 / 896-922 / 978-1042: -0.09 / 52.4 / 62.4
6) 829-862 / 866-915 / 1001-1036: -0.06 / 53.3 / 62.6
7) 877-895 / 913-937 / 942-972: -0.10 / 60.3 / 54.5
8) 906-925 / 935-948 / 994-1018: 0.06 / 61.6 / 61.3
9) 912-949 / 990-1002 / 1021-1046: 0.03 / 60.7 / 65.2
